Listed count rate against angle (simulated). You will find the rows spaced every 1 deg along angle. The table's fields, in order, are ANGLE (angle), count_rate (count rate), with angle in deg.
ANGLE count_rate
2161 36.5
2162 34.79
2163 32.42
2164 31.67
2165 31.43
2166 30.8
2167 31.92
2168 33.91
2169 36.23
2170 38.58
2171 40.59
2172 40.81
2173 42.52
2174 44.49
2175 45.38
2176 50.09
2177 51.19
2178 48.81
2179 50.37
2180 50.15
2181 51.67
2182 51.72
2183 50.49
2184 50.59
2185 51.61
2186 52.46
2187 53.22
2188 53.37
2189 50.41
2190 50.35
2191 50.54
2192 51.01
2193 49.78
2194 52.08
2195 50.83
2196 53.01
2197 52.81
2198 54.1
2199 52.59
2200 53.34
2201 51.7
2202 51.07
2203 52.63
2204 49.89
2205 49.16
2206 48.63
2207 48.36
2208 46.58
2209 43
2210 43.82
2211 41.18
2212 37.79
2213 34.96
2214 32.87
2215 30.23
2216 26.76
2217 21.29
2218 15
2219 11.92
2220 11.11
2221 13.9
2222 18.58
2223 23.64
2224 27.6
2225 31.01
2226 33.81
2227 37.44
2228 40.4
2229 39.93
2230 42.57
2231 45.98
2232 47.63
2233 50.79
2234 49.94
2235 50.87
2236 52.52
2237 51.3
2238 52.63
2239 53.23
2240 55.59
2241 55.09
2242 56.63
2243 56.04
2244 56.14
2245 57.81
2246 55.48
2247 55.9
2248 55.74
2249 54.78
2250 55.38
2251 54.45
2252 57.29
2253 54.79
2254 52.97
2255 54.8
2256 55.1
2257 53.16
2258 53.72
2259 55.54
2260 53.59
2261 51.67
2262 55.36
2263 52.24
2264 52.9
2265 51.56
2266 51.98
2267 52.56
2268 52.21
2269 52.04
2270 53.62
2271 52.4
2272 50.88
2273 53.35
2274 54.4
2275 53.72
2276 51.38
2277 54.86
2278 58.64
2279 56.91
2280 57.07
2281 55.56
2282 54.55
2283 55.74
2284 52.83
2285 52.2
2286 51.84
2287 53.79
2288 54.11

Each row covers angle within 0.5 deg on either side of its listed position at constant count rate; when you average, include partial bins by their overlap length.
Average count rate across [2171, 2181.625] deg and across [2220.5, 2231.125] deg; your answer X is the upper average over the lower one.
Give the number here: 0.67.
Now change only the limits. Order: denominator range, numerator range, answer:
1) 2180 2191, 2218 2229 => 0.49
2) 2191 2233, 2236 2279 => 1.36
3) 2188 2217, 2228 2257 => 1.13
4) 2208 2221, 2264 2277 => 1.80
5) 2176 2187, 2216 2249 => 0.81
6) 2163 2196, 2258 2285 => 1.17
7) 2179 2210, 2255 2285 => 1.06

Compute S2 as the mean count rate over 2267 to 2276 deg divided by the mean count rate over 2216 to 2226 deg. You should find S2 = 2.58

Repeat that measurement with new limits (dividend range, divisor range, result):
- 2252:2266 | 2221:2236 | 1.41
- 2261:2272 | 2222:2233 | 1.43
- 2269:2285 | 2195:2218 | 1.24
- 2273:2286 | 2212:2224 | 2.40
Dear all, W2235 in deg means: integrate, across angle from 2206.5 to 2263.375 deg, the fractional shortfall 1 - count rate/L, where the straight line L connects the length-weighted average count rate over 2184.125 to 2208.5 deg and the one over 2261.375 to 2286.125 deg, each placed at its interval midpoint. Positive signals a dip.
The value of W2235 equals 8.88 deg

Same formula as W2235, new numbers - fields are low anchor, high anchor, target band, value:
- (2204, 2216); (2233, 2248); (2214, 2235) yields 7.25 deg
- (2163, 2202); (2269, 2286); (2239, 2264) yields -1.33 deg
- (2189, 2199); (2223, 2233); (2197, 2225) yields 5.48 deg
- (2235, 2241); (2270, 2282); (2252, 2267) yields 0.06 deg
